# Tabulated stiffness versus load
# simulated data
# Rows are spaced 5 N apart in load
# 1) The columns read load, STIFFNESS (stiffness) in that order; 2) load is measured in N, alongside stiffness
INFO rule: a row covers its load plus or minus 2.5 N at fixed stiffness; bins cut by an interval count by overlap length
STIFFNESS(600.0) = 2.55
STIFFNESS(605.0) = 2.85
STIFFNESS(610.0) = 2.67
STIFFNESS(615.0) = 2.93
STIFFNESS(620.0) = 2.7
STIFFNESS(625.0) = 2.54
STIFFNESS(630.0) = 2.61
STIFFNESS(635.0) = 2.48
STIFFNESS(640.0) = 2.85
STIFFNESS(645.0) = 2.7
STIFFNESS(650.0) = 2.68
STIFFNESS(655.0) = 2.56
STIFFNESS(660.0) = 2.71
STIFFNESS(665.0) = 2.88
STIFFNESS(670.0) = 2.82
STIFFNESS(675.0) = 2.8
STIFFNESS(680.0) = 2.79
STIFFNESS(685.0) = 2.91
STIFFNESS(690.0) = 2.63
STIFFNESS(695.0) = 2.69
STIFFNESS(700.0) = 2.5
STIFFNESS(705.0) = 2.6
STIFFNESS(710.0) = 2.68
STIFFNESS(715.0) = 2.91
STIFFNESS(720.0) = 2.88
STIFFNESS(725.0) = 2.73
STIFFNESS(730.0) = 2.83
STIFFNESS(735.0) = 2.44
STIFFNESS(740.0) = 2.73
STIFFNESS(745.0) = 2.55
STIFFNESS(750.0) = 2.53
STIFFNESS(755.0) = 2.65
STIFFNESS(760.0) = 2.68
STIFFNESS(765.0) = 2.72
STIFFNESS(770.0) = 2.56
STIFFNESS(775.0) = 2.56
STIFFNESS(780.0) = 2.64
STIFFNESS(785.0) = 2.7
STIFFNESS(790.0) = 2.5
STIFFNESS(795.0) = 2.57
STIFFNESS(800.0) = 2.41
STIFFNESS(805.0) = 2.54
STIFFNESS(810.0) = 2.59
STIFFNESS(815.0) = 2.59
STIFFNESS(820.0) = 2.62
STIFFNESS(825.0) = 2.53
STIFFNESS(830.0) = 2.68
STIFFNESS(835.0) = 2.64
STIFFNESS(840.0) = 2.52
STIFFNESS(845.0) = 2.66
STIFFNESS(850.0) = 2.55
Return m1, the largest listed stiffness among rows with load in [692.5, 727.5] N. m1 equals 2.91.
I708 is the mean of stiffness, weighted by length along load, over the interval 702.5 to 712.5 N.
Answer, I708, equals 2.64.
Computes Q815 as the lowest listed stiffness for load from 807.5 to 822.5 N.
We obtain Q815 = 2.59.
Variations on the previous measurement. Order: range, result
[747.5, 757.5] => 2.53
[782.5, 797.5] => 2.5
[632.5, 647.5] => 2.48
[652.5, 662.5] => 2.56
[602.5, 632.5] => 2.54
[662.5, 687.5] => 2.79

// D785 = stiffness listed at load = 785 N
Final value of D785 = 2.7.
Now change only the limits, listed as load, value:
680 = 2.79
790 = 2.5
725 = 2.73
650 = 2.68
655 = 2.56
